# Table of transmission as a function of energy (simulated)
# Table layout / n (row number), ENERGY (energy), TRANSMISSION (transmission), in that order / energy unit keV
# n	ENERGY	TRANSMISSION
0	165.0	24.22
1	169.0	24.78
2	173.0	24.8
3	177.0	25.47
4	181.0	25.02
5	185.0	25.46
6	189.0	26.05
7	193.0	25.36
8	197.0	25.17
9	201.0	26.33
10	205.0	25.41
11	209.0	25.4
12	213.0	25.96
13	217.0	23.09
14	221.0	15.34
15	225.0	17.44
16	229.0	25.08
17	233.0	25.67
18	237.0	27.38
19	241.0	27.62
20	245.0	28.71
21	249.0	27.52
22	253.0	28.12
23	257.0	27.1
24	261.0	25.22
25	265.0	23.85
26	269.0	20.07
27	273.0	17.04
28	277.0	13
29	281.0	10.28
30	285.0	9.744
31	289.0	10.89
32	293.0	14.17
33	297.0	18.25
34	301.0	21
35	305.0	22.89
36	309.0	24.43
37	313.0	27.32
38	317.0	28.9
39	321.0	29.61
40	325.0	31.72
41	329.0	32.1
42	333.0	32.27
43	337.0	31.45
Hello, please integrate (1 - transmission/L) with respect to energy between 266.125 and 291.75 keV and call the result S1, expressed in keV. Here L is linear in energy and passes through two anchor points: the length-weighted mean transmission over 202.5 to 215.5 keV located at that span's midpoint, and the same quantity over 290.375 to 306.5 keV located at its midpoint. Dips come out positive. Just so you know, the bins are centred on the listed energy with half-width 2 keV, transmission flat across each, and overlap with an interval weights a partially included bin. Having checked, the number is 8.1 keV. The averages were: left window 25.5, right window 18.6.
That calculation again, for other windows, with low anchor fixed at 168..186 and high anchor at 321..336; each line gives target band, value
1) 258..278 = 5.8 keV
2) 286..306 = 8.9 keV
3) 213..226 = 3.4 keV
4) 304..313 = 1.8 keV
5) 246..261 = 0.6 keV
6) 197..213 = 0.4 keV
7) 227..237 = 0.6 keV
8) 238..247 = 0.0 keV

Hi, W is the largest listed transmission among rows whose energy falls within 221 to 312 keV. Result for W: 28.71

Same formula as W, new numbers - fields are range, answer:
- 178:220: 26.33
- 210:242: 27.62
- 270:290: 17.04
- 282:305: 22.89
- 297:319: 28.9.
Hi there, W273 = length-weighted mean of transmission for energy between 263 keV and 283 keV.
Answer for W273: 16.8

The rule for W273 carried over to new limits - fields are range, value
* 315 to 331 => 30.6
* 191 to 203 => 25.6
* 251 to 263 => 26.8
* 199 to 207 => 25.9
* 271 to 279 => 15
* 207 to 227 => 21.4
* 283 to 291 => 10.3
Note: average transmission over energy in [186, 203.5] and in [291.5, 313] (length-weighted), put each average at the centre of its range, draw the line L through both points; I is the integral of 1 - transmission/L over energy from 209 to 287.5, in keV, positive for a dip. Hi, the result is 4.7 keV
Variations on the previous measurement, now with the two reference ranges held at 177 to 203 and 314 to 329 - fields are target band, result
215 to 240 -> 4.1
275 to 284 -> 5.4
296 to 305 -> 2.7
